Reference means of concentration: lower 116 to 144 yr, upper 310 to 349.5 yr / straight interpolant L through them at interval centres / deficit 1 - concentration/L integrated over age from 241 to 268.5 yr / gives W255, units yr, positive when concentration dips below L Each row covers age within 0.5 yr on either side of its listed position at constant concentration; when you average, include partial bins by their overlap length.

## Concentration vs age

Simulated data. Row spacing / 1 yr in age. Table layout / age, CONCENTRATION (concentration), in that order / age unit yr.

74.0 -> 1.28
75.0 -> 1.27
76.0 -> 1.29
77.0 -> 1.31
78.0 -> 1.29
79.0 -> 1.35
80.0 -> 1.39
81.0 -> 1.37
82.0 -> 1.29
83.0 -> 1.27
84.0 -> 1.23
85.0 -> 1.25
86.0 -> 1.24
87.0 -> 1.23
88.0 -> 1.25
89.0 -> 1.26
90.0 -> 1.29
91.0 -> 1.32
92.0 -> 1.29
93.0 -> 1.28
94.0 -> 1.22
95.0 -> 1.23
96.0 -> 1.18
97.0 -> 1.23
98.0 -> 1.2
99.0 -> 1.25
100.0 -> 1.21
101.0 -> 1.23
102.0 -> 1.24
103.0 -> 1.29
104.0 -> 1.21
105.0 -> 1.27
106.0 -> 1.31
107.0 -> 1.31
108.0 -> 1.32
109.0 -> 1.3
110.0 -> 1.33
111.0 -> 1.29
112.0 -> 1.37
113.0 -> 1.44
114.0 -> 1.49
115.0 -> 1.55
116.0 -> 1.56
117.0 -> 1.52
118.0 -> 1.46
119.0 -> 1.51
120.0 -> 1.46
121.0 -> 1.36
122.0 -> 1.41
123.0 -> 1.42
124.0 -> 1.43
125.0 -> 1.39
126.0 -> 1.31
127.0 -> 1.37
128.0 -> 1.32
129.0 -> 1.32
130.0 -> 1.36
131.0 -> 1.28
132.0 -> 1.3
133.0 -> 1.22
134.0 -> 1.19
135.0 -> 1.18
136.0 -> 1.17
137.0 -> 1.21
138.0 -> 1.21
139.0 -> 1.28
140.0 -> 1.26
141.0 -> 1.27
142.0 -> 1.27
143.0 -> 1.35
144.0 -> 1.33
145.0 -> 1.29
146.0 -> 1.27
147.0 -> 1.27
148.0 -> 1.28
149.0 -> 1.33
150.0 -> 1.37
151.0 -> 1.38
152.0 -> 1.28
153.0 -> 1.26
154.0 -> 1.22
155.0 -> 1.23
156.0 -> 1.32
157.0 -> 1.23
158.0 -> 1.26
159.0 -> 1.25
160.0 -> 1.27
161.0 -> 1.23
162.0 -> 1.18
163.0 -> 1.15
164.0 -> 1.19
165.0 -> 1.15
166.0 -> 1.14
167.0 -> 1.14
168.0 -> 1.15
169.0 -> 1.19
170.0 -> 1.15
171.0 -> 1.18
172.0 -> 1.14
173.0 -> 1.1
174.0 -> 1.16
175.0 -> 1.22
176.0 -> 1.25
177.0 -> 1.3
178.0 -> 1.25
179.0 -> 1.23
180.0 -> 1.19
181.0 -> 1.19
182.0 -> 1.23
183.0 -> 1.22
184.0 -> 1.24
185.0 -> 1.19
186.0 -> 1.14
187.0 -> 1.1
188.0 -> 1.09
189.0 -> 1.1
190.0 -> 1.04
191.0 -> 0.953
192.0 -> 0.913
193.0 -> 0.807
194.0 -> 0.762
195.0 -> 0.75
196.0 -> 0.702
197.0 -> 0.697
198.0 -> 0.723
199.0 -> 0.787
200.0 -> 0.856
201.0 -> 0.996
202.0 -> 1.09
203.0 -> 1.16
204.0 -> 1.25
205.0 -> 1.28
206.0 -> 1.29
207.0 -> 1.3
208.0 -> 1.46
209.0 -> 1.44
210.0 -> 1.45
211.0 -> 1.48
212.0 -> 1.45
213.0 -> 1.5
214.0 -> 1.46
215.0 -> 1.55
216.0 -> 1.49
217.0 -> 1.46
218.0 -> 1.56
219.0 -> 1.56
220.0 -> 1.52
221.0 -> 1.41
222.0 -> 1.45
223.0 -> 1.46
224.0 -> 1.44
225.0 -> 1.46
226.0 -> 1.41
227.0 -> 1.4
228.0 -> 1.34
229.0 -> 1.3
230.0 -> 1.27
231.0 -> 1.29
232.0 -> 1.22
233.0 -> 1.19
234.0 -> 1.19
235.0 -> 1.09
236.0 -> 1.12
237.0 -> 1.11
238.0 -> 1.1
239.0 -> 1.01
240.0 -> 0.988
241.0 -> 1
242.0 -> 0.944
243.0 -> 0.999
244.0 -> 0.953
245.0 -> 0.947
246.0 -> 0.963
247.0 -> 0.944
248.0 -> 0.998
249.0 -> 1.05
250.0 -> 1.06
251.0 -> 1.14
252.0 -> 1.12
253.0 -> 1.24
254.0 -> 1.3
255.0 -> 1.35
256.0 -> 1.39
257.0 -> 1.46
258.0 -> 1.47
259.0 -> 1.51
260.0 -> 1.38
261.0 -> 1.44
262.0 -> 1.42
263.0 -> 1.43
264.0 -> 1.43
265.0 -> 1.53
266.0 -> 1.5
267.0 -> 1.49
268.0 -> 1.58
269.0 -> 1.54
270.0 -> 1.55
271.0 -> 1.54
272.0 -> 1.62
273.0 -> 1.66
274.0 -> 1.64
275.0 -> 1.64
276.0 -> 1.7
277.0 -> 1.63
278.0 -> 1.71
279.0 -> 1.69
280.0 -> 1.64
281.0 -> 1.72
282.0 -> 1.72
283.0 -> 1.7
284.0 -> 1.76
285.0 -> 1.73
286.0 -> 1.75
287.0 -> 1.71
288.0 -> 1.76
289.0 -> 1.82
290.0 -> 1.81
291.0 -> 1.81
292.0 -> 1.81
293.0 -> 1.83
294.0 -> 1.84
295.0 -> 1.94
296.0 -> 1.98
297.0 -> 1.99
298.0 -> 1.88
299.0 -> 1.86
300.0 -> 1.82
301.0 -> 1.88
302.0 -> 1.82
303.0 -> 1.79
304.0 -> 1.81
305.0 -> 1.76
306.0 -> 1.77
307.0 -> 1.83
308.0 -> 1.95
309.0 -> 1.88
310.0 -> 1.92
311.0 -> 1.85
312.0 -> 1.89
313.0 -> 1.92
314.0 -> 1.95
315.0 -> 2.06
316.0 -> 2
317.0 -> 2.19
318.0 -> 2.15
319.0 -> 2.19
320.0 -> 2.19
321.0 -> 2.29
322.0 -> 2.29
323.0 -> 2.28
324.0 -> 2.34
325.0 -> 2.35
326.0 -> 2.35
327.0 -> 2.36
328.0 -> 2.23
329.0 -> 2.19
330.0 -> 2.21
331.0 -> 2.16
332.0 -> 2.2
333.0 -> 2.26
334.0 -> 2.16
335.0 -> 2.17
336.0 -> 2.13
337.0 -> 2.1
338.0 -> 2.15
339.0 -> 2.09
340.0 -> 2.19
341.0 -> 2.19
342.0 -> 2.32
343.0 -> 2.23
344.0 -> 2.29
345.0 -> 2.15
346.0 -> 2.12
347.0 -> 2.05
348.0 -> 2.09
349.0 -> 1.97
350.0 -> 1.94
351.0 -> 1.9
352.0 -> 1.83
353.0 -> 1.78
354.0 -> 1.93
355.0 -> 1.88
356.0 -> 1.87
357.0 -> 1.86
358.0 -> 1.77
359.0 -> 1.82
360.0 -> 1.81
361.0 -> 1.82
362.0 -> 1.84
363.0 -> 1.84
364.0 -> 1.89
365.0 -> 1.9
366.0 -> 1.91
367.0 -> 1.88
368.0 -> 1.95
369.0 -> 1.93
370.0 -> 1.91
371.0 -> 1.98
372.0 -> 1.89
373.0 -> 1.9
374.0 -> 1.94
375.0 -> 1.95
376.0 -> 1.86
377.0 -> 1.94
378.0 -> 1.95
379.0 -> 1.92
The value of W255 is 8.9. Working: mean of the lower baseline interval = 1.33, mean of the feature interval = 1.26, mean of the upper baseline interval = 2.16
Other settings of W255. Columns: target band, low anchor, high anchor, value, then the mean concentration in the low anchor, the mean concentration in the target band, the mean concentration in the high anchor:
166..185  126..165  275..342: 2.7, 1.27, 1.19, 1.97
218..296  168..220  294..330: 10.0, 1.18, 1.43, 2.03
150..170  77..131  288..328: 3.7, 1.33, 1.22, 1.99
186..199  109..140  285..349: 5.7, 1.35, 0.892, 2.03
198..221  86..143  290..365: 4.3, 1.31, 1.32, 2.01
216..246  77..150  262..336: 7.5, 1.31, 1.25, 1.88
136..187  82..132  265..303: 7.6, 1.32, 1.23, 1.73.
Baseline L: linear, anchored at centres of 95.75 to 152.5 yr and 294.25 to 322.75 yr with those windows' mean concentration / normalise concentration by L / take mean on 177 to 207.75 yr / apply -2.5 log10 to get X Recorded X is 0.42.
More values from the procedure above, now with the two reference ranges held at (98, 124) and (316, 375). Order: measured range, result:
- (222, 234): 0.26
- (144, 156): 0.15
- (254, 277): 0.20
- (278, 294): 0.08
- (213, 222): 0.12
